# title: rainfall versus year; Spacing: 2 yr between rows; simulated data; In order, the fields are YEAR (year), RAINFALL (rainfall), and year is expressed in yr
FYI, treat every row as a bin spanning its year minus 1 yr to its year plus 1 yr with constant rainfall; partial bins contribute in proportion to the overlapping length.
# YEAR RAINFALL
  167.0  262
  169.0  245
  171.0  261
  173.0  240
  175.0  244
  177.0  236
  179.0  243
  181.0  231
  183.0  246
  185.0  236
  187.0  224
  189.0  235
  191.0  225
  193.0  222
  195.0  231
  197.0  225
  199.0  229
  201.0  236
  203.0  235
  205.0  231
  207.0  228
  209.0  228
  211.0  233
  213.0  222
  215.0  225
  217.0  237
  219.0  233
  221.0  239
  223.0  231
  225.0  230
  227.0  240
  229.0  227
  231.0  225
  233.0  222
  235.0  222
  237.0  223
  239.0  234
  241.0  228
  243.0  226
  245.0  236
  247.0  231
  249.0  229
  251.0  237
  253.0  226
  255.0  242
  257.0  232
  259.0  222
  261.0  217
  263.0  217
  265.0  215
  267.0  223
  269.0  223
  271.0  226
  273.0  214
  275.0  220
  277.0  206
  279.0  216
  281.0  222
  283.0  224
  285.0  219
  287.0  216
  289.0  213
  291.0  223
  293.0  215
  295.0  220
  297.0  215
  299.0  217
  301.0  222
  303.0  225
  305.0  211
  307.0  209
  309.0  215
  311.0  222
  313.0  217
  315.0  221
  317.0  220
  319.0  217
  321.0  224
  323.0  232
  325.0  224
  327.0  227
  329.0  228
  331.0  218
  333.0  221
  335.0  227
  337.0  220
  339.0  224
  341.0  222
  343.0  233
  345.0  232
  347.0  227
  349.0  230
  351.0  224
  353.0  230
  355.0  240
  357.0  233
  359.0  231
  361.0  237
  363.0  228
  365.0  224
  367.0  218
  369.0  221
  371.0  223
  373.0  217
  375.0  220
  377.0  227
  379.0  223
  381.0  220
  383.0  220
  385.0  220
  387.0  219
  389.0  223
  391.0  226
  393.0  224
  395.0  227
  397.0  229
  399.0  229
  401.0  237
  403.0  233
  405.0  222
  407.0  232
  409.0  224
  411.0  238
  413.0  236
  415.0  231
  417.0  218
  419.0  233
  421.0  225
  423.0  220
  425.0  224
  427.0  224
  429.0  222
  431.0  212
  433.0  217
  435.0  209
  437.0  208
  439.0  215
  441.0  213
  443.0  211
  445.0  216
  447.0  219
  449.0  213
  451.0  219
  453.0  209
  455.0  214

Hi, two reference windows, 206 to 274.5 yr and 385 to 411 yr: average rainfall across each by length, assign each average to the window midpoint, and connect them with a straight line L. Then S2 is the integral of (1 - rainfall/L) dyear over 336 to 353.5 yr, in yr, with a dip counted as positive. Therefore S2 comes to 0.0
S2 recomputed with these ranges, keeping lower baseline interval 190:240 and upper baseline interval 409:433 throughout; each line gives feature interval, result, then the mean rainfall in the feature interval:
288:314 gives 1.2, 217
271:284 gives 0.6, 218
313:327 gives 0.3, 223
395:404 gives -0.2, 231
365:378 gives 0.3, 221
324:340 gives 0.2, 224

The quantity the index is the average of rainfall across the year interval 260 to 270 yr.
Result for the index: 219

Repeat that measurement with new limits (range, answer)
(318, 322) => 220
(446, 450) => 216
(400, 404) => 235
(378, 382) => 222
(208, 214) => 228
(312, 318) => 219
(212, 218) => 228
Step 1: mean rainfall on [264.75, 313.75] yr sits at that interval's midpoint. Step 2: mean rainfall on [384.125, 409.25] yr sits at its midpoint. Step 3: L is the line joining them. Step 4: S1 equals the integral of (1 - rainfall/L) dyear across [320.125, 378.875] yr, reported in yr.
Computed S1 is -0.9 yr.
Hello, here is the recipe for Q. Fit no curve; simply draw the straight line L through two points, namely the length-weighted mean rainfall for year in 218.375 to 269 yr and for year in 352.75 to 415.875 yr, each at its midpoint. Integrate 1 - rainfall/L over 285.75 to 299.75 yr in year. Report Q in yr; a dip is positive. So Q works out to 0.7 yr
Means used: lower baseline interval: 228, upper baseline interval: 227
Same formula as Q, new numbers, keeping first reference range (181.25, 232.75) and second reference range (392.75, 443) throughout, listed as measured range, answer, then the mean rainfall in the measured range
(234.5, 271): 0.4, 227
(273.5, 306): 1.5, 218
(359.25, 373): 0.0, 225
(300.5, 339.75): 1.0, 221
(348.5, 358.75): -0.2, 231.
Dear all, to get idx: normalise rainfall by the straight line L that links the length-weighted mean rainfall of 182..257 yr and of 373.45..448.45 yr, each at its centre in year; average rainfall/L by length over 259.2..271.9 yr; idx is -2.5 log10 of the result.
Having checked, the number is 0.04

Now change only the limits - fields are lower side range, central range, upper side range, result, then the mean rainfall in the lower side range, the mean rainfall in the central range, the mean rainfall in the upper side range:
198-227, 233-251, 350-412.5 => 0.01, 232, 229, 226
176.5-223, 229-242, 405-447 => 0.02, 232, 226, 221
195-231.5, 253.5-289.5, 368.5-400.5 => 0.04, 231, 221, 223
